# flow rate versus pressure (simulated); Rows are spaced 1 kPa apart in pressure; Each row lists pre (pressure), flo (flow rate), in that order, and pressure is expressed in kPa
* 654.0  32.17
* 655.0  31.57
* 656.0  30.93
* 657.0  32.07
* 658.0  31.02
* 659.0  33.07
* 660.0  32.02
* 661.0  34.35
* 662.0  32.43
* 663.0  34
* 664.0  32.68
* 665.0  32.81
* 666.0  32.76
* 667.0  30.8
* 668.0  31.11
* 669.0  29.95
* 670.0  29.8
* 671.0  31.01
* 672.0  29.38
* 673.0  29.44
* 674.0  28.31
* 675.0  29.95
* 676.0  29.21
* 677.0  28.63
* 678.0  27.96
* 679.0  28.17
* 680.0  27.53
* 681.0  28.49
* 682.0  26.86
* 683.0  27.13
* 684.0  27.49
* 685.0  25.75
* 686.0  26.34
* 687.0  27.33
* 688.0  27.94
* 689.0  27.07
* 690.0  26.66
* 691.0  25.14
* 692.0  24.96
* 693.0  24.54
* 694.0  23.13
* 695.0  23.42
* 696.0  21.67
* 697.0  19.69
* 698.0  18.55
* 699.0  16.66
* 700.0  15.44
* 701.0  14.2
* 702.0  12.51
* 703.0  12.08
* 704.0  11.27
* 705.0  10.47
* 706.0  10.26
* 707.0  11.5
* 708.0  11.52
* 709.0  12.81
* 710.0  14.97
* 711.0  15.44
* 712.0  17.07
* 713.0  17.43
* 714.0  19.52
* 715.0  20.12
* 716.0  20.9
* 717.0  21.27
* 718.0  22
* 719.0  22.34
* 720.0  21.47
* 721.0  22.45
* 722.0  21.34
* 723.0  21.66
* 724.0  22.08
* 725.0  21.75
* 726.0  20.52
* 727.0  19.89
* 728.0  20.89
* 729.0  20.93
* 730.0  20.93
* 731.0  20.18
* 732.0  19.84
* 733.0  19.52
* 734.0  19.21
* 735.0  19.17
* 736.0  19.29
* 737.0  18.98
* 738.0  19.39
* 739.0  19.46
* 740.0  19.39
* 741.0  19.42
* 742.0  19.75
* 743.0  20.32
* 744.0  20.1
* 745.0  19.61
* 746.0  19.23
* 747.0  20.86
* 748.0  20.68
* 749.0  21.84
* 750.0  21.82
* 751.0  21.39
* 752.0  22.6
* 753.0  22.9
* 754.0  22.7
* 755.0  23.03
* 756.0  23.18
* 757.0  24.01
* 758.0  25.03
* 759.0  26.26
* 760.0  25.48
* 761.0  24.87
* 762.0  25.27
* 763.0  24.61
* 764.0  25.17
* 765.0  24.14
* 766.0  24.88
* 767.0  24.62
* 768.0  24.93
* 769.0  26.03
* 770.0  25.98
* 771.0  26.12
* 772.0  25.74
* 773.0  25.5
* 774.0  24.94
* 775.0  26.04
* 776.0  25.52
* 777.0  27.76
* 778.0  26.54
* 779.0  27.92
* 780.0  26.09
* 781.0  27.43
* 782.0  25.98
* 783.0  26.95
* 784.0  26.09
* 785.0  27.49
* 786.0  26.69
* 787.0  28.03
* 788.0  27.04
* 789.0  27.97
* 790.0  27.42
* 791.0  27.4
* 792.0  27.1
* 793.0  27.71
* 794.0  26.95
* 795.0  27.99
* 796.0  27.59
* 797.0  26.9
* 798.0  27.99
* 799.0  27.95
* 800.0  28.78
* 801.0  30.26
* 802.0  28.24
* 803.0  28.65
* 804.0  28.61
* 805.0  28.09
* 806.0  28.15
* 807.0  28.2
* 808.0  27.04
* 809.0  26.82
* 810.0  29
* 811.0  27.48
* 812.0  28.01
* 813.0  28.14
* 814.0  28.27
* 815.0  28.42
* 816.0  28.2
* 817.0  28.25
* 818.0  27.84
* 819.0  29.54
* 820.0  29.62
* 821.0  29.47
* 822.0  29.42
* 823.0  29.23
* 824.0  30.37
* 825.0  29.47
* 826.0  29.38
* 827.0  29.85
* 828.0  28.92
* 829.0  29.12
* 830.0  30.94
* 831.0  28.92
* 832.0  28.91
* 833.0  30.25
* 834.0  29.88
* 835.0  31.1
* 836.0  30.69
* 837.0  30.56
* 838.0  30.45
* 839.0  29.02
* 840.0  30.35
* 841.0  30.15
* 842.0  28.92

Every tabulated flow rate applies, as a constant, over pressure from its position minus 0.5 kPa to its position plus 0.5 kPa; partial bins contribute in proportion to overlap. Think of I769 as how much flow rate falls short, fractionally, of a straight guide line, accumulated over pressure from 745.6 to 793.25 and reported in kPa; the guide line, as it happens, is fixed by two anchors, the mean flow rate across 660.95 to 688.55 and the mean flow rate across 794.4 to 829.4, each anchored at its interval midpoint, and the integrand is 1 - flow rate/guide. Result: 6.1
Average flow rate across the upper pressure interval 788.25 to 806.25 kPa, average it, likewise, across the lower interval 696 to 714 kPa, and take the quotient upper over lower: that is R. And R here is 1.92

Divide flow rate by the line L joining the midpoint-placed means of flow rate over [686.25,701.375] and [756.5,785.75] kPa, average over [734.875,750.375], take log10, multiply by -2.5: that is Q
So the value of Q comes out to 0.23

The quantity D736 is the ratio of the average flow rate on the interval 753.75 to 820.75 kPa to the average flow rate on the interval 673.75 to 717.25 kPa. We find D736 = 1.3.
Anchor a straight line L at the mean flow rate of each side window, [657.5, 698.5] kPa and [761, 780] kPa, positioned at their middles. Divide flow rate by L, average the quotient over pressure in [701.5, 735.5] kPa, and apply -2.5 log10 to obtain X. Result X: 0.44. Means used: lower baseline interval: 28.3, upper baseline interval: 25.6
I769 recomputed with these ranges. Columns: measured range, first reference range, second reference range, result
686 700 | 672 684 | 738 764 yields 1.92 kPa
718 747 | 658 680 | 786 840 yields 9.22 kPa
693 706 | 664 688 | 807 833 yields 5.53 kPa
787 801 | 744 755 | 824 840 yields -0.95 kPa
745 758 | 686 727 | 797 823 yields 0.71 kPa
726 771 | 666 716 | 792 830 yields 6.15 kPa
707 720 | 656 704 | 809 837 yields 4.51 kPa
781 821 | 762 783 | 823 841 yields -0.18 kPa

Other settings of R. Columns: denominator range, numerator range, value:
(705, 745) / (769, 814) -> 1.44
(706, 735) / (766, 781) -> 1.36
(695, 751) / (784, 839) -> 1.53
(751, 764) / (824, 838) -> 1.24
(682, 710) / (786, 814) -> 1.40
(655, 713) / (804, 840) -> 1.18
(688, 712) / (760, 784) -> 1.45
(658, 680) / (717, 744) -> 0.67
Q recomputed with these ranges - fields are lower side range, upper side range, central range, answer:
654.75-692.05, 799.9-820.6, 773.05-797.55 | 0.06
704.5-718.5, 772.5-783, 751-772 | -0.03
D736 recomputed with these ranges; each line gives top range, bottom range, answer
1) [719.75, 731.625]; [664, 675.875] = 0.69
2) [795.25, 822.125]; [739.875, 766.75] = 1.25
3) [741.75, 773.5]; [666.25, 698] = 0.86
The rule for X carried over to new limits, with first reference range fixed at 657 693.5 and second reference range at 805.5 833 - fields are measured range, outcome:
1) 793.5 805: 0.03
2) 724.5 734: 0.38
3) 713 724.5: 0.34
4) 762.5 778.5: 0.14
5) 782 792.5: 0.07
